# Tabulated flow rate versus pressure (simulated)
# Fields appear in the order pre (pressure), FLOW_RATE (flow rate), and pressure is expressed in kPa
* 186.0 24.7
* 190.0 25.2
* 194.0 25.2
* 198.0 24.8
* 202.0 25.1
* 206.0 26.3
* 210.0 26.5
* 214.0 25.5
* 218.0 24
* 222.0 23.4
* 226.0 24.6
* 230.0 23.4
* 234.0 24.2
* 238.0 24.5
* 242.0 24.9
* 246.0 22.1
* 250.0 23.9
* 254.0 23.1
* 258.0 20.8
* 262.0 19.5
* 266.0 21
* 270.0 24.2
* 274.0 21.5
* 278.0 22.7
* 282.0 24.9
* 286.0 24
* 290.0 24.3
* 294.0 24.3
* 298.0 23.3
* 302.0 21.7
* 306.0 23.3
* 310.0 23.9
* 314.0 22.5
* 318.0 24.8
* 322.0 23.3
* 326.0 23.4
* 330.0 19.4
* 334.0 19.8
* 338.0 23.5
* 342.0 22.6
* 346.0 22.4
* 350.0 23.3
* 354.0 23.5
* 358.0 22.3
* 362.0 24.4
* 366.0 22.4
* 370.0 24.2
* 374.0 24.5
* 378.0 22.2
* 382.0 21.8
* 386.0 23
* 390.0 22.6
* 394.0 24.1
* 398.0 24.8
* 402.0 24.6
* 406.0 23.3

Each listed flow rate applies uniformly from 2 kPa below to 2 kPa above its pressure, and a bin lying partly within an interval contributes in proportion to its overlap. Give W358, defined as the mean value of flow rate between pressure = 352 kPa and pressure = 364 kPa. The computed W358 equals 23.4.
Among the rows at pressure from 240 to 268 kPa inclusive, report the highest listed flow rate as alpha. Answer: 24.9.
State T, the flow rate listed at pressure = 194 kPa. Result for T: 25.2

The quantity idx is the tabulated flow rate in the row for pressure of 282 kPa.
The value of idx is 24.9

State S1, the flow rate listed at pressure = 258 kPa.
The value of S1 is 20.8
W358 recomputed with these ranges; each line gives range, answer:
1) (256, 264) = 20.1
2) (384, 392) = 22.8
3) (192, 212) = 25.6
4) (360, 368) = 23.4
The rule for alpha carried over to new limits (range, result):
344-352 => 23.3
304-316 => 23.9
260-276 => 24.2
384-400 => 24.8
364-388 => 24.5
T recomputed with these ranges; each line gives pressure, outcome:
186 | 24.7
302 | 21.7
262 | 19.5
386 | 23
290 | 24.3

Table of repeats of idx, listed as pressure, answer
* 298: 23.3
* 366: 22.4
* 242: 24.9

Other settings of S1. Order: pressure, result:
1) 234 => 24.2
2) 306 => 23.3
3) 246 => 22.1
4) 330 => 19.4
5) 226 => 24.6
